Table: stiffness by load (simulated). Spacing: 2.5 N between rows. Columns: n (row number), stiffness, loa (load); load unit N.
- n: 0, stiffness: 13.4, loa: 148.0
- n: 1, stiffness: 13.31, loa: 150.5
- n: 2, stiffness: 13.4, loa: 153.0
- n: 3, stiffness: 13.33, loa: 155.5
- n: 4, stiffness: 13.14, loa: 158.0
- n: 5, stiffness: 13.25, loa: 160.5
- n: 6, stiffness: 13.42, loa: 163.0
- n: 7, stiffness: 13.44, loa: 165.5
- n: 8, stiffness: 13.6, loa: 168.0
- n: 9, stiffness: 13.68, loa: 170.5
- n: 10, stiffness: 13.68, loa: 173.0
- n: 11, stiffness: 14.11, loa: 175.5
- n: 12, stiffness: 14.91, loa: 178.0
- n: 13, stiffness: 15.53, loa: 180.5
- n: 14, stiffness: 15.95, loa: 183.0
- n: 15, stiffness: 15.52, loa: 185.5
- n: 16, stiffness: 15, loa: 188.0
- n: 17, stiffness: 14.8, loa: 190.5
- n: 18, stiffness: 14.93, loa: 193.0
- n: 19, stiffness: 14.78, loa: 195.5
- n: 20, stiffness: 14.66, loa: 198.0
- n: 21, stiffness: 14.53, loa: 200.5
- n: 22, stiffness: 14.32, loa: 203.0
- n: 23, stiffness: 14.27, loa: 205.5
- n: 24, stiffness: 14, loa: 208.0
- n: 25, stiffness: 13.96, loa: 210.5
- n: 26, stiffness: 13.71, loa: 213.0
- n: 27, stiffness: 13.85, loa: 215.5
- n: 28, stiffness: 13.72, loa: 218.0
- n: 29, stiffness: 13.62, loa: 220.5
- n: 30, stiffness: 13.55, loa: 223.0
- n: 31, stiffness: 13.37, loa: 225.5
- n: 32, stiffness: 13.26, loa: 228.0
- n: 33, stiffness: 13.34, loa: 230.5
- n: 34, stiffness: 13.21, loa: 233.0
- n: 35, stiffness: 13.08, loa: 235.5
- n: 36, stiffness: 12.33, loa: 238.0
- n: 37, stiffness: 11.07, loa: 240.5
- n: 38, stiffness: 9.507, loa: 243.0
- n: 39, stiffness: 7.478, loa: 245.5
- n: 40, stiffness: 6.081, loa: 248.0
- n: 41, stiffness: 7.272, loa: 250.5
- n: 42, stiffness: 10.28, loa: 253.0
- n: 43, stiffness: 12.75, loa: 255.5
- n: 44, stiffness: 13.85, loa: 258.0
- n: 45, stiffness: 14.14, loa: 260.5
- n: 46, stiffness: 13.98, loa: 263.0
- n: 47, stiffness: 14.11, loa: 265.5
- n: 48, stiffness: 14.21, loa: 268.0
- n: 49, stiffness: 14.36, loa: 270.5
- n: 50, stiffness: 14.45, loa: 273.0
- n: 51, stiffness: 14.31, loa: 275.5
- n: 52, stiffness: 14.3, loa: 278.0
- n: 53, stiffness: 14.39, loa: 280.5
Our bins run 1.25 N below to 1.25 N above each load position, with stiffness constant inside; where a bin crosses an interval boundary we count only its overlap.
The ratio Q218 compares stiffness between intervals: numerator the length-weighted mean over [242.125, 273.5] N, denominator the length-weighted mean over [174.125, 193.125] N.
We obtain 0.77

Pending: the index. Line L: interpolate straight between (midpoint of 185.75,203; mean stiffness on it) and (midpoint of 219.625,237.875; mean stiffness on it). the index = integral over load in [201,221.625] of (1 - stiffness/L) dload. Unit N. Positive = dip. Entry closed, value 0.1 N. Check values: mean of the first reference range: 14.8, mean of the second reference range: 13.3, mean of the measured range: 14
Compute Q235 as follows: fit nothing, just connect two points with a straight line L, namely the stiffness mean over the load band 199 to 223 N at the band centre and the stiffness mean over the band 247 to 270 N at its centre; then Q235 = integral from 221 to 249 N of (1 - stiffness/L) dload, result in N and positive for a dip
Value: 3.1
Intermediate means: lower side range 14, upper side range 12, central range 11.6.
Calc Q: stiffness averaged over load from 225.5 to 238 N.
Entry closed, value 13.1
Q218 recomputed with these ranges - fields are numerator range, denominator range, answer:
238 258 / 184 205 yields 0.65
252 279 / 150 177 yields 1.02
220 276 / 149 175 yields 0.91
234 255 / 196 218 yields 0.69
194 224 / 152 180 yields 1.03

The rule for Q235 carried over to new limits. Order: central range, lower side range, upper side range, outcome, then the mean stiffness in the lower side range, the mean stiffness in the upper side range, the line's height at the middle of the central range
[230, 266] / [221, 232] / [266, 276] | 6.34 N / 13.4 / 14.3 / 13.8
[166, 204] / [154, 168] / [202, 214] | -2.60 N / 13.3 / 14.1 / 13.7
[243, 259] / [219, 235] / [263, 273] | 5.01 N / 13.4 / 14.2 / 13.9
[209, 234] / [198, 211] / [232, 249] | -2.32 N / 14.3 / 10.4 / 12.5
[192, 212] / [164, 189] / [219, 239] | -0.74 N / 14.5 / 13.2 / 13.9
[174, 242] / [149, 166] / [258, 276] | -1.59 N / 13.3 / 14.2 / 13.7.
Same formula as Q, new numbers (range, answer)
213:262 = 11.9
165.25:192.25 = 14.6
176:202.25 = 15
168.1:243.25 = 13.9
